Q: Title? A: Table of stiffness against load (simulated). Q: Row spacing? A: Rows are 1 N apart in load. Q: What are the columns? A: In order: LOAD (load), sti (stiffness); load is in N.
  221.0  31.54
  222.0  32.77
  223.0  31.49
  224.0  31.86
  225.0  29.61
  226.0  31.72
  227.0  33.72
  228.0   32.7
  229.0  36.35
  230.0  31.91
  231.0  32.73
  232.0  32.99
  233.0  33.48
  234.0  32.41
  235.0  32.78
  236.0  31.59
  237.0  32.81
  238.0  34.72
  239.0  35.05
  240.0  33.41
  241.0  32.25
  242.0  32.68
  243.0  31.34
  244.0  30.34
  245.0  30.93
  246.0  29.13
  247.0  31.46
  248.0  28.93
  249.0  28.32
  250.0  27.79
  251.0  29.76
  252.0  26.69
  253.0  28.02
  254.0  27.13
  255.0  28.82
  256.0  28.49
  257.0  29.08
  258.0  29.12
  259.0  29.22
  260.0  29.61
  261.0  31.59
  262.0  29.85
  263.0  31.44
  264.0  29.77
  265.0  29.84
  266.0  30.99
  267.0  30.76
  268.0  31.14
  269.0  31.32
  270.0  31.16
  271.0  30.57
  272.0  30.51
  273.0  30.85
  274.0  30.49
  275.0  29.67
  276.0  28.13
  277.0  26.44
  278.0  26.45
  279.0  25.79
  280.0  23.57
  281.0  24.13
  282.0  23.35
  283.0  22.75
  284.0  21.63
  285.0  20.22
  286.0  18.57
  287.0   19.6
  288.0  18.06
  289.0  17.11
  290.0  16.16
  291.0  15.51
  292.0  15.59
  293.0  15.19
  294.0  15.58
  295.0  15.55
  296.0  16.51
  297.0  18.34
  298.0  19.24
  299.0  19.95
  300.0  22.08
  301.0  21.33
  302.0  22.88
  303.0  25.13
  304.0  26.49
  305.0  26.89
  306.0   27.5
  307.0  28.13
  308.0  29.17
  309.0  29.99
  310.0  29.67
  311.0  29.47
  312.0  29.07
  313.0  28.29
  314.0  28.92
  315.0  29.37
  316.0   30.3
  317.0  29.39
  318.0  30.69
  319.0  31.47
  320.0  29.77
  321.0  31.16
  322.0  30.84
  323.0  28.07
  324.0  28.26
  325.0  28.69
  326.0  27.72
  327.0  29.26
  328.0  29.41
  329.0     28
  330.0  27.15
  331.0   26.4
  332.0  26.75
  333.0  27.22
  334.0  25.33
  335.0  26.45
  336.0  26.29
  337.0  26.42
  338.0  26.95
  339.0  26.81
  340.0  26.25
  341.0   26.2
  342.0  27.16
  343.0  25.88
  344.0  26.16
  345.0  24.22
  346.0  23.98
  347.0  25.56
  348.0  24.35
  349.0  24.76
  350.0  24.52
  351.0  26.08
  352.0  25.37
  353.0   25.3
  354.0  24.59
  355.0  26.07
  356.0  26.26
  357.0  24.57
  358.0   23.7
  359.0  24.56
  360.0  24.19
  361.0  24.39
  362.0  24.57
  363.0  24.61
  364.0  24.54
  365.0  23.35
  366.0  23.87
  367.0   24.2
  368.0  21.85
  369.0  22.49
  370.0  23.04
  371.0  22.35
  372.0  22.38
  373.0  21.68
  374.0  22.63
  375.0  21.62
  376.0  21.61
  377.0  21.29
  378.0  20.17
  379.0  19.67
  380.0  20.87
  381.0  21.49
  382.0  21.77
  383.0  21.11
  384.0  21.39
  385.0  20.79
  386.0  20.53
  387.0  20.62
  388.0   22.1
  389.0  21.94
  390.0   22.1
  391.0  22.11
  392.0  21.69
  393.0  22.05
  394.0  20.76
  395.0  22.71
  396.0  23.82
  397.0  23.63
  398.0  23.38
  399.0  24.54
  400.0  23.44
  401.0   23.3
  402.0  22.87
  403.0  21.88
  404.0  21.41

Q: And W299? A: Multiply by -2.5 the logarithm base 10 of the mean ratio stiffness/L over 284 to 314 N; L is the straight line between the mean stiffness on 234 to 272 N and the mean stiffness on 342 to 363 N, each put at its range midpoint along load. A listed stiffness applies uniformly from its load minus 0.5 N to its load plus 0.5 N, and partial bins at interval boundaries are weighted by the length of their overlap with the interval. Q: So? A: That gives 0.25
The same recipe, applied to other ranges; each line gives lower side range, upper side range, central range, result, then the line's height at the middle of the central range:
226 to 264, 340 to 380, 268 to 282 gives 0.034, 29.2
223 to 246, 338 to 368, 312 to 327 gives -0.090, 27.1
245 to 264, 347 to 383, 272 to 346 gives 0.039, 26.3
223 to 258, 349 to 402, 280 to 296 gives 0.451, 28.3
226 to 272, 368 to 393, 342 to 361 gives -0.062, 23.7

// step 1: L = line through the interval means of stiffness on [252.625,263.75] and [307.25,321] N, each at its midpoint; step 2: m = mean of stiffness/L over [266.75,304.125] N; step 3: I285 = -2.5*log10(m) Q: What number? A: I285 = 0.27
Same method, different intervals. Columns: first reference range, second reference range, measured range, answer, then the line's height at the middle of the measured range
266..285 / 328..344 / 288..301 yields 0.488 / 27.3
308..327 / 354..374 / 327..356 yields 0.018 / 26.6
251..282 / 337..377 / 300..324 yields -0.066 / 26.7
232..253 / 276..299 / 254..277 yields -0.181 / 25.5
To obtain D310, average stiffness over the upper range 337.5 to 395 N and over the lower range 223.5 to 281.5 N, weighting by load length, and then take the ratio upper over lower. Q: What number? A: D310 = 0.77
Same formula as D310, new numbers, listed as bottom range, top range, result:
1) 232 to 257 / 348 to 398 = 0.74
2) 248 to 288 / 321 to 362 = 0.95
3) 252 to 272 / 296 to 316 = 0.86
